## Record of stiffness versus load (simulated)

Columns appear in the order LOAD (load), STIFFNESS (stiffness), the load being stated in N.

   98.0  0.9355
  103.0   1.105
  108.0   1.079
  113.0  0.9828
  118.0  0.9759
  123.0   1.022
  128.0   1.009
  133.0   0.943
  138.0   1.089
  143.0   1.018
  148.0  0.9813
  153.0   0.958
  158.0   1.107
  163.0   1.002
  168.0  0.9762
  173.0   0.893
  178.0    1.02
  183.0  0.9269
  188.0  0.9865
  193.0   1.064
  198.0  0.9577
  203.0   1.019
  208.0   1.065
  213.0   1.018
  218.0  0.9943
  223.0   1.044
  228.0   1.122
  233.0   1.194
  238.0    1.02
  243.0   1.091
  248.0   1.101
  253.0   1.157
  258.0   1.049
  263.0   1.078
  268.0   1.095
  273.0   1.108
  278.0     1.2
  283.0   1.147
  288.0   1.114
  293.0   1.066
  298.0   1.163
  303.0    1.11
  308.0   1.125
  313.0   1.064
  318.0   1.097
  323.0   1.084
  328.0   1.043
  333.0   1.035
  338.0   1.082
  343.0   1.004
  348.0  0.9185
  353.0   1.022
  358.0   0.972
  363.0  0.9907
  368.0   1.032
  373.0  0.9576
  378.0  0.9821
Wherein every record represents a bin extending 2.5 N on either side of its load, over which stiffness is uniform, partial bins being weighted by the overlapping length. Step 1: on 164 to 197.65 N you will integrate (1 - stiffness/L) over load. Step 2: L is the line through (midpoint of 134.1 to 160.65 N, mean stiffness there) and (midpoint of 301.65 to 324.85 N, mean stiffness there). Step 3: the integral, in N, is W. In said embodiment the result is 2.0 N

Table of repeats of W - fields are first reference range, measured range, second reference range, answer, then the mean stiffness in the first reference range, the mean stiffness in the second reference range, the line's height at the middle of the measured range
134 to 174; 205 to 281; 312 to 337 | -3.83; 1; 1.07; 1.04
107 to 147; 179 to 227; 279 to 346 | 1.41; 1.01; 1.09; 1.04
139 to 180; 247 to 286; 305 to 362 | -3.57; 0.998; 1.04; 1.02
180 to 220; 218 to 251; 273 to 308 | -1.13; 1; 1.13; 1.05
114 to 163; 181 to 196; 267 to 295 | 0.81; 1.01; 1.12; 1.05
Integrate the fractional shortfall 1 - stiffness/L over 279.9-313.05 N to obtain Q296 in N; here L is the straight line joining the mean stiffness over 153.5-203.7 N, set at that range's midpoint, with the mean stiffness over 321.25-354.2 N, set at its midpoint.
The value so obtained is -3.3 N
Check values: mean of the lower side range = 0.993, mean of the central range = 1.12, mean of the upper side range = 1.03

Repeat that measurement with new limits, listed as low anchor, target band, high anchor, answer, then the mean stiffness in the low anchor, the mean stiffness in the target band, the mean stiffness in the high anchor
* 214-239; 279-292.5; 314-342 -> -0.8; 1.07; 1.13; 1.06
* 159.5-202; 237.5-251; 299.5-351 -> -0.9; 0.983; 1.08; 1.06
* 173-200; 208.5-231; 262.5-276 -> -0.4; 0.983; 1.05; 1.1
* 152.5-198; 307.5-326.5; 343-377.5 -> -1.9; 0.992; 1.09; 0.984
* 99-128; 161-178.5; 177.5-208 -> 0.7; 1.03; 0.967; 1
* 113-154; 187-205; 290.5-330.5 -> 0.4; 1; 1.01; 1.09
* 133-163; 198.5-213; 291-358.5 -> 0.1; 1.02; 1.03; 1.06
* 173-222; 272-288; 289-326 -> -1.1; 1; 1.15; 1.1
